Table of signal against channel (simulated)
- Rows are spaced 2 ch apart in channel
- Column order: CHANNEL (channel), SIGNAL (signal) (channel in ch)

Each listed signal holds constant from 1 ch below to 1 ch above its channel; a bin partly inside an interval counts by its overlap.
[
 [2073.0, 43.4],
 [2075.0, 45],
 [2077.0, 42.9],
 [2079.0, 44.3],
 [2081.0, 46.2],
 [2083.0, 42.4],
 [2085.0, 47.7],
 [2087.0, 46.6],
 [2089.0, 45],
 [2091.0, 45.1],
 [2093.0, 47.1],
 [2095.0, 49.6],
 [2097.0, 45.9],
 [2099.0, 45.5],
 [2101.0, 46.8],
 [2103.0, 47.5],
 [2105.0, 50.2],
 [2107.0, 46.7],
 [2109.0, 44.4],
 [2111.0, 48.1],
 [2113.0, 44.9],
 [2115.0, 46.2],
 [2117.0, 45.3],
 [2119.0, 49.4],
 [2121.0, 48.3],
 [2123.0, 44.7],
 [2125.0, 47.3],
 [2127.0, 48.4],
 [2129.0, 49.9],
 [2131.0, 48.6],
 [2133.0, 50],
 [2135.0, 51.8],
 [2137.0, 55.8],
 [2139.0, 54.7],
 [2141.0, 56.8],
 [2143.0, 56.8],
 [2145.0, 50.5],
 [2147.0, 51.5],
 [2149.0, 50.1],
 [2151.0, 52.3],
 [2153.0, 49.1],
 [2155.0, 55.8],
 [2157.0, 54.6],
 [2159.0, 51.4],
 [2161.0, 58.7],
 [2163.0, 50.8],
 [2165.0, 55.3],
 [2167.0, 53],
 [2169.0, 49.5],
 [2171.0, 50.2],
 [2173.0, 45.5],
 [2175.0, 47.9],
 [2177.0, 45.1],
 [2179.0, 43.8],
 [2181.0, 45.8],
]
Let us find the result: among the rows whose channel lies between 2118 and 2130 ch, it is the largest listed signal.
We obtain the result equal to 49.9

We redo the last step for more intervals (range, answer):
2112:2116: 46.2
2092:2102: 49.6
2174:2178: 47.9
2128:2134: 50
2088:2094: 47.1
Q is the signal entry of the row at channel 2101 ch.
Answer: 46.8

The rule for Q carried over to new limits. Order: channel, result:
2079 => 44.3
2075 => 45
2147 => 51.5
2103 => 47.5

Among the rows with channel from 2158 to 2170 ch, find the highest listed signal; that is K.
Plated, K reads 58.7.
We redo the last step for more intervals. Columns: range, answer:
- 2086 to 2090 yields 46.6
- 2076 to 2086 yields 47.7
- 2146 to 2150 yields 51.5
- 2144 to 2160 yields 55.8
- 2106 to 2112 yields 48.1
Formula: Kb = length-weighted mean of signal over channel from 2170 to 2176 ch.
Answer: 47.9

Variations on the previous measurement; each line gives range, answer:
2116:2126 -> 47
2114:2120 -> 47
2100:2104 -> 47.1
